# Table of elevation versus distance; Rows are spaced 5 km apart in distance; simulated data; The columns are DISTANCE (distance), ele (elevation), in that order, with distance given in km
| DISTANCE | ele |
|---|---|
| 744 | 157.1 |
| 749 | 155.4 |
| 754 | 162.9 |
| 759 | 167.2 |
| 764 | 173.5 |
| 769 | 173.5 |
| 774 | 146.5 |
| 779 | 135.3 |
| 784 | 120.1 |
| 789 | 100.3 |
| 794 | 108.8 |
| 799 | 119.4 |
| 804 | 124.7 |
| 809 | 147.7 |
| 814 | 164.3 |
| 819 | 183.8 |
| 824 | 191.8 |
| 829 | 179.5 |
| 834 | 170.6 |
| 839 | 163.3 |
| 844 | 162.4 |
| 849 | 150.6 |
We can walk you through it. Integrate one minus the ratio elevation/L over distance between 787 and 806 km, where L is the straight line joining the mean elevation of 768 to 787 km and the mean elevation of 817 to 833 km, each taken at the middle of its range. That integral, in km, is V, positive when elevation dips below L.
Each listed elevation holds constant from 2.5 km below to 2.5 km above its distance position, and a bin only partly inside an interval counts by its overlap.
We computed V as 5.4 km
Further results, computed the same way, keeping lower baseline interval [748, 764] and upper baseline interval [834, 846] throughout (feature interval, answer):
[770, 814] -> 9.4 km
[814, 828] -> -1.6 km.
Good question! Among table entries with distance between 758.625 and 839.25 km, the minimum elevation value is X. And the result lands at 100.3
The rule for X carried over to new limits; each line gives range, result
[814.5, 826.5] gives 183.8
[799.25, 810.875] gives 124.7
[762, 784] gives 120.1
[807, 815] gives 147.7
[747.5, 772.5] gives 155.4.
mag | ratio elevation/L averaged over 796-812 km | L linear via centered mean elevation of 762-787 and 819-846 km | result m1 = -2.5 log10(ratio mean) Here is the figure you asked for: 0.230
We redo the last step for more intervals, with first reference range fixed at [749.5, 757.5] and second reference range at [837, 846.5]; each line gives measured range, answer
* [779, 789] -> 0.34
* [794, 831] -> 0.05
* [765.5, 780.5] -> 0.05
